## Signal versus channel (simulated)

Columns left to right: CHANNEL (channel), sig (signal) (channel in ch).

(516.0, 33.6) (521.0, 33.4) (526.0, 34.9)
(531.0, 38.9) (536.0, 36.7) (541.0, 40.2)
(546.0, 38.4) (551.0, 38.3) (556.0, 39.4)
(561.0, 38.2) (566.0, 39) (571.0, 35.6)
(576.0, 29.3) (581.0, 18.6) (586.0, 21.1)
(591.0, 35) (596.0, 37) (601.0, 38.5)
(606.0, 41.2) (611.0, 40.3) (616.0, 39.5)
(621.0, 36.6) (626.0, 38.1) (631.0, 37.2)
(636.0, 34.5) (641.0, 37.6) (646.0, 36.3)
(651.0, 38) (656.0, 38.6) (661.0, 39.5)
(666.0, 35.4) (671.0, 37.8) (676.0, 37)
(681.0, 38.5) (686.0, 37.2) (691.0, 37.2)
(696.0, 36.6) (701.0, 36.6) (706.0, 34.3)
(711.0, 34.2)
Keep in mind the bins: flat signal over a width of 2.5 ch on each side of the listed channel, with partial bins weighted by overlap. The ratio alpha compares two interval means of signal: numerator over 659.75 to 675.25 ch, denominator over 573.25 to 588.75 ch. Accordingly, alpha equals 1.6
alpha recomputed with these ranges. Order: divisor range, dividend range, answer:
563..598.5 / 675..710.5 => 1.18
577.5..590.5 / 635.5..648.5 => 1.59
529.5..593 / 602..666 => 1.10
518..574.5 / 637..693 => 1.00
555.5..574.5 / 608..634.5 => 1.02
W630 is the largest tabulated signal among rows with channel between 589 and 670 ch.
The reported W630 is 41.2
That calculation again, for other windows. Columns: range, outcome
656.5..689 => 39.5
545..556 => 39.4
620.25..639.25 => 38.1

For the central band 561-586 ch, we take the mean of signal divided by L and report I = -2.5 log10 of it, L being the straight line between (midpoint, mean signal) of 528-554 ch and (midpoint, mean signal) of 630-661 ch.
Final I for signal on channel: 0.24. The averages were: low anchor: 38.4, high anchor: 37.2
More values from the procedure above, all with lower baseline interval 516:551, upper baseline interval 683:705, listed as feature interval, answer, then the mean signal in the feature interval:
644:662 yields -0.04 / 38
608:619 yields -0.08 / 39.8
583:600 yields 0.18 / 31.3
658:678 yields -0.02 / 37.5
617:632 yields -0.02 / 37.5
